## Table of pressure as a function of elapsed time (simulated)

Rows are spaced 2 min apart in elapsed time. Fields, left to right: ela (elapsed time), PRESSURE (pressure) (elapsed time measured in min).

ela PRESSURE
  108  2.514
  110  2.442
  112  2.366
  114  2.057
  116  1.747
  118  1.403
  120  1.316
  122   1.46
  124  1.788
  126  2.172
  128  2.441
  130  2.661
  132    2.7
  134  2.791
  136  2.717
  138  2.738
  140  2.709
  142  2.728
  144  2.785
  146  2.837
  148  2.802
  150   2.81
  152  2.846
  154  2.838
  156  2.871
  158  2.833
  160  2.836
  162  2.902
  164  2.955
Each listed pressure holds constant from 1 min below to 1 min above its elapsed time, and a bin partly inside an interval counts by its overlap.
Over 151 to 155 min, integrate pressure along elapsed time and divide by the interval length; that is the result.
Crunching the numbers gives 2.84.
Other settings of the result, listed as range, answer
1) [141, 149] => 2.79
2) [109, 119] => 2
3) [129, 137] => 2.72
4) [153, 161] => 2.84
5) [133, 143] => 2.74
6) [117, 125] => 1.49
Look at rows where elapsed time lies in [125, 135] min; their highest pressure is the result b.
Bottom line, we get 2.791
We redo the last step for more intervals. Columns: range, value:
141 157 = 2.871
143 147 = 2.837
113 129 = 2.441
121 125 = 1.788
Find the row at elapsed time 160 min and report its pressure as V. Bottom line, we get 2.836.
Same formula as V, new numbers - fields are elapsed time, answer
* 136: 2.717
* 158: 2.833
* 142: 2.728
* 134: 2.791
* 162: 2.902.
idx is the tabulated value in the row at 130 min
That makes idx 2.661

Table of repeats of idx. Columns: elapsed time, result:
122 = 1.46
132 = 2.7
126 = 2.172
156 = 2.871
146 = 2.837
